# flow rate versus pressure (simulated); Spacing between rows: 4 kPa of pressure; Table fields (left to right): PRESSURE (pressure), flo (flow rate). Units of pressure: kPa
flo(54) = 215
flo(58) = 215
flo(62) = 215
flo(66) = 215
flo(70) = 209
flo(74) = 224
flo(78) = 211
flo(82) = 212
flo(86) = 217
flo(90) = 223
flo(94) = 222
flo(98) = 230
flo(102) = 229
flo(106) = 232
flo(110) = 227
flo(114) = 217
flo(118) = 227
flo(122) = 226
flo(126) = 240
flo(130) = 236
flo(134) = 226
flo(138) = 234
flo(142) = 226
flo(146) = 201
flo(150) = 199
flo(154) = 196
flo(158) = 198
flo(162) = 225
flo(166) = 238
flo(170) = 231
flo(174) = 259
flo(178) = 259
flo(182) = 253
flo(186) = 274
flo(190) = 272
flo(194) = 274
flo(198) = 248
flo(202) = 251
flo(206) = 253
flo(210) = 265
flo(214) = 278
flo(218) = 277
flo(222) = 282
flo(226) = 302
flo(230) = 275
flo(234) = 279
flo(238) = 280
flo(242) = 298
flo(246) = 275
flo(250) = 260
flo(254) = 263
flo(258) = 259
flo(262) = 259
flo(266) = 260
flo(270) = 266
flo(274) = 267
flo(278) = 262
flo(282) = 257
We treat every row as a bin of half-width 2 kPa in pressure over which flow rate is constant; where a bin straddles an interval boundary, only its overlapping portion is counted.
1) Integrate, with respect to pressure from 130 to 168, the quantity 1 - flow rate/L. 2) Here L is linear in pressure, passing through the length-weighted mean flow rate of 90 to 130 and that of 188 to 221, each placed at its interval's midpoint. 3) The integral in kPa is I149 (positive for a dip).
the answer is 4.1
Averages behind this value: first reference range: 228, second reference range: 265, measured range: 217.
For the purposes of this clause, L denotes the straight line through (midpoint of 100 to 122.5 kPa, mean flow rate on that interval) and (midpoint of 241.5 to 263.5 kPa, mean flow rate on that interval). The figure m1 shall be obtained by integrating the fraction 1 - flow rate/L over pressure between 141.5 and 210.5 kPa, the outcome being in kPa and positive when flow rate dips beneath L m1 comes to 1.6 kPa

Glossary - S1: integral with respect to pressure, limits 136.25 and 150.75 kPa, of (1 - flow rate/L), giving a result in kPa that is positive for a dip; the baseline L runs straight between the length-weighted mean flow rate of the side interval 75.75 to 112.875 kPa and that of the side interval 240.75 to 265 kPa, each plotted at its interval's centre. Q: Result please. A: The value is 1.2 kPa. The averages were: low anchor 222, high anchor 268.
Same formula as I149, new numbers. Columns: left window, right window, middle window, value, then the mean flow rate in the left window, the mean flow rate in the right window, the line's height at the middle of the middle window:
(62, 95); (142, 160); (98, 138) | -4.0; 216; 202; 208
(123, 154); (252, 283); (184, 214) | -2.9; 221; 262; 240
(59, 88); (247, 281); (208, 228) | -2.4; 215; 262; 251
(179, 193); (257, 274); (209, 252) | -2.6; 266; 262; 264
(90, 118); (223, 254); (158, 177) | 1.3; 226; 280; 252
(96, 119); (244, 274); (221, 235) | -1.6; 227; 263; 256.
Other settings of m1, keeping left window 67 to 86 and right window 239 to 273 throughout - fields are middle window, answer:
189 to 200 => -0.6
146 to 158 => 2.0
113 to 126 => 0.0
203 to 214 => -0.3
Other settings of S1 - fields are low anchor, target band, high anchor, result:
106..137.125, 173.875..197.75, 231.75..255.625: -1.0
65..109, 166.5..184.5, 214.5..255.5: 0.4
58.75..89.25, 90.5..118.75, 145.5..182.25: -1.0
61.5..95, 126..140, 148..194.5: -0.2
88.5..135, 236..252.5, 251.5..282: -1.3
